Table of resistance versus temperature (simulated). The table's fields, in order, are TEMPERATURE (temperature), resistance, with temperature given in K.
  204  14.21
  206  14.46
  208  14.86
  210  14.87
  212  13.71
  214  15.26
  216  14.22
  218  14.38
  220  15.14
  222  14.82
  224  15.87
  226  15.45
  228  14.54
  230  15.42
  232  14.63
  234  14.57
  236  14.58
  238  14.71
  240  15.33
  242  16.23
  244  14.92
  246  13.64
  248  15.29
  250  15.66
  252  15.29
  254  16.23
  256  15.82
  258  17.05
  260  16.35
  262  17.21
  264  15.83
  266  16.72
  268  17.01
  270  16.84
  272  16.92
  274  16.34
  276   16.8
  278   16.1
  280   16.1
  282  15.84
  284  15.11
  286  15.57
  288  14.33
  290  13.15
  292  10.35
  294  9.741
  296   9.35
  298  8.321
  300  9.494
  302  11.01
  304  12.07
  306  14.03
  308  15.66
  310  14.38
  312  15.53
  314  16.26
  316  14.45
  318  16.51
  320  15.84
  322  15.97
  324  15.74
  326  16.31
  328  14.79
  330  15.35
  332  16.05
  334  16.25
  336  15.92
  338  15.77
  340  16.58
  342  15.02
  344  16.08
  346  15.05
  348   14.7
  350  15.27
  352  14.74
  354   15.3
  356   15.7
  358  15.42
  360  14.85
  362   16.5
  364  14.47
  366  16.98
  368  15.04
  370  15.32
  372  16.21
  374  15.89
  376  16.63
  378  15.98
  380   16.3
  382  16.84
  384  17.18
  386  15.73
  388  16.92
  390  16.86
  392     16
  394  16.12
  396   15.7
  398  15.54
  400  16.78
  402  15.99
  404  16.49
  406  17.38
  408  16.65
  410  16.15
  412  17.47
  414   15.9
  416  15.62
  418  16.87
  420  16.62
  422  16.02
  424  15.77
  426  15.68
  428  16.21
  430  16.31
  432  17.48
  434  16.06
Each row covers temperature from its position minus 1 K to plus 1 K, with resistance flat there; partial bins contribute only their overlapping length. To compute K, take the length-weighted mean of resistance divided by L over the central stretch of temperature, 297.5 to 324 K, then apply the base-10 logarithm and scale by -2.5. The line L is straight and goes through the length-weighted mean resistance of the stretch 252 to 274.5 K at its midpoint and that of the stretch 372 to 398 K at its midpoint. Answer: 0.18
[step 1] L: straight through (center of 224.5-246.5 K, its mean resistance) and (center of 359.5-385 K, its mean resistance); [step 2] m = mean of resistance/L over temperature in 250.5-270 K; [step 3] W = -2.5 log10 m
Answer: -0.09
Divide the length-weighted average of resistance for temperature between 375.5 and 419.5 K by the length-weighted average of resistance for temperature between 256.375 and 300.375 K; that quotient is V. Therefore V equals 1.12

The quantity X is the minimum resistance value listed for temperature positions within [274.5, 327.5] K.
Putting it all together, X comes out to 8.321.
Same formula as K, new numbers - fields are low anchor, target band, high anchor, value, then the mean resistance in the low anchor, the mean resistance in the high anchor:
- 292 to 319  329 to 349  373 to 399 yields -0.107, 12.7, 16.3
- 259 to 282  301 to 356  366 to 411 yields 0.082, 16.5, 16.3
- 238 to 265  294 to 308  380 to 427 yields 0.402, 15.7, 16.4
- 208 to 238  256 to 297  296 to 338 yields -0.041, 14.8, 14.4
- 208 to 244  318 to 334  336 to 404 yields -0.015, 14.9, 15.9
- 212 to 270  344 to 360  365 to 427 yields 0.058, 15.4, 16.3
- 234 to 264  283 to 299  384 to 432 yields 0.297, 15.6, 16.3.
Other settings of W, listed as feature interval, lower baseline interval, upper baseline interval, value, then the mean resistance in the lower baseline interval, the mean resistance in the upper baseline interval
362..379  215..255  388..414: 0.022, 15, 16.4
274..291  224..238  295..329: -0.086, 14.9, 13.9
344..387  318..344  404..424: 0.026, 15.8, 16.5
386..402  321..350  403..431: -0.004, 15.7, 16.4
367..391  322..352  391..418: -0.013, 15.6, 16.3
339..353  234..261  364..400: 0.043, 15.4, 16.2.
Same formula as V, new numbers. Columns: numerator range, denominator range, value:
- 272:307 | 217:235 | 0.89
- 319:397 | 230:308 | 1.08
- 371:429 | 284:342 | 1.16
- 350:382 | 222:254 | 1.04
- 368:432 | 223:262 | 1.06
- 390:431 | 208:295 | 1.07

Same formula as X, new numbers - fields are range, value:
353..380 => 14.47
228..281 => 13.64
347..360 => 14.7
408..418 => 15.62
